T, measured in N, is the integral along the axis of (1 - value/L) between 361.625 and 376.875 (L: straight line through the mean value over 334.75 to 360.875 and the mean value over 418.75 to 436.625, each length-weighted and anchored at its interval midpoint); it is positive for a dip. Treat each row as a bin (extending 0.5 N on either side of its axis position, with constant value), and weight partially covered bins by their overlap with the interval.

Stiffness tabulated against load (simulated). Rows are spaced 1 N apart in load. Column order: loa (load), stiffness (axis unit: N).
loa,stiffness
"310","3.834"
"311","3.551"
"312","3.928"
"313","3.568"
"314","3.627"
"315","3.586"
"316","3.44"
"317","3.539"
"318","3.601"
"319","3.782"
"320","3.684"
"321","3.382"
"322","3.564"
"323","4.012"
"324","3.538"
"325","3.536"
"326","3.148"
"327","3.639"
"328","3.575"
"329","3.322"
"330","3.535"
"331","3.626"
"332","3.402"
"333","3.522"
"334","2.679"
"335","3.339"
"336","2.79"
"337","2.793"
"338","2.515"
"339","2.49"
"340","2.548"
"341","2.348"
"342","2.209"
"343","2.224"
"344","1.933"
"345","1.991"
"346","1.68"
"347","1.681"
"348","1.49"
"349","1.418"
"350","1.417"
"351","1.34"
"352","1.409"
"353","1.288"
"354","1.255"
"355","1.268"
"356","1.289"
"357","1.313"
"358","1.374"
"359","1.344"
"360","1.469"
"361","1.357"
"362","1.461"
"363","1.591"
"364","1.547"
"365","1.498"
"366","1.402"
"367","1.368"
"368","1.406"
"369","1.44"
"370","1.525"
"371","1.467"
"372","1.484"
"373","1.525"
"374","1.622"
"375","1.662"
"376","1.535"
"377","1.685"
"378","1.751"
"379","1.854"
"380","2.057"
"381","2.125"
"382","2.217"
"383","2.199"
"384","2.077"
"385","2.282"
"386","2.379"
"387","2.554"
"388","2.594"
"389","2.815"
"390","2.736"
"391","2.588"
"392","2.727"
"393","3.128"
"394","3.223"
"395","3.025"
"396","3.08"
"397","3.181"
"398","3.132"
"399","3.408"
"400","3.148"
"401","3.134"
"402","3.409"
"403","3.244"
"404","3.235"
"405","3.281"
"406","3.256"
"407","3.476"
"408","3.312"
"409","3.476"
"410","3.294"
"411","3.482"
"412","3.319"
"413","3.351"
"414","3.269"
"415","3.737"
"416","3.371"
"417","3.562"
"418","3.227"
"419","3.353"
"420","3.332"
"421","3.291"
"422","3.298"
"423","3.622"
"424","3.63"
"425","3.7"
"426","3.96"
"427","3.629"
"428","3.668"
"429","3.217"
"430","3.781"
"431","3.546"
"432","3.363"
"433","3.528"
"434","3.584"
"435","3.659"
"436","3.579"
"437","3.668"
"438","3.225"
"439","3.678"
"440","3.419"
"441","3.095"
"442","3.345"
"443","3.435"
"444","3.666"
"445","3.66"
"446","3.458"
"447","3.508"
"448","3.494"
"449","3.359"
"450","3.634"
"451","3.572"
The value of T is 5.2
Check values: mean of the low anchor 1.83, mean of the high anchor 3.54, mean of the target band 1.51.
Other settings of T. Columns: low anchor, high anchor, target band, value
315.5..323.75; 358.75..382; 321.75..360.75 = 6.50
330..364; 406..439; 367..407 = 5.60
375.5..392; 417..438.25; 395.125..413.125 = -2.91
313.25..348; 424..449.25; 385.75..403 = 1.90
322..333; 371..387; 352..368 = 7.07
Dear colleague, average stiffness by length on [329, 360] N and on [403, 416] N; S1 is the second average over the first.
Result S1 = 1.58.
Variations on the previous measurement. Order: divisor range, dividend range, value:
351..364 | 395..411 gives 2.38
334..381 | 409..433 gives 2.00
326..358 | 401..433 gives 1.50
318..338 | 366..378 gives 0.45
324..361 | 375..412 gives 1.21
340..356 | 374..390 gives 1.26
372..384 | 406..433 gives 1.89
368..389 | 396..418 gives 1.74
